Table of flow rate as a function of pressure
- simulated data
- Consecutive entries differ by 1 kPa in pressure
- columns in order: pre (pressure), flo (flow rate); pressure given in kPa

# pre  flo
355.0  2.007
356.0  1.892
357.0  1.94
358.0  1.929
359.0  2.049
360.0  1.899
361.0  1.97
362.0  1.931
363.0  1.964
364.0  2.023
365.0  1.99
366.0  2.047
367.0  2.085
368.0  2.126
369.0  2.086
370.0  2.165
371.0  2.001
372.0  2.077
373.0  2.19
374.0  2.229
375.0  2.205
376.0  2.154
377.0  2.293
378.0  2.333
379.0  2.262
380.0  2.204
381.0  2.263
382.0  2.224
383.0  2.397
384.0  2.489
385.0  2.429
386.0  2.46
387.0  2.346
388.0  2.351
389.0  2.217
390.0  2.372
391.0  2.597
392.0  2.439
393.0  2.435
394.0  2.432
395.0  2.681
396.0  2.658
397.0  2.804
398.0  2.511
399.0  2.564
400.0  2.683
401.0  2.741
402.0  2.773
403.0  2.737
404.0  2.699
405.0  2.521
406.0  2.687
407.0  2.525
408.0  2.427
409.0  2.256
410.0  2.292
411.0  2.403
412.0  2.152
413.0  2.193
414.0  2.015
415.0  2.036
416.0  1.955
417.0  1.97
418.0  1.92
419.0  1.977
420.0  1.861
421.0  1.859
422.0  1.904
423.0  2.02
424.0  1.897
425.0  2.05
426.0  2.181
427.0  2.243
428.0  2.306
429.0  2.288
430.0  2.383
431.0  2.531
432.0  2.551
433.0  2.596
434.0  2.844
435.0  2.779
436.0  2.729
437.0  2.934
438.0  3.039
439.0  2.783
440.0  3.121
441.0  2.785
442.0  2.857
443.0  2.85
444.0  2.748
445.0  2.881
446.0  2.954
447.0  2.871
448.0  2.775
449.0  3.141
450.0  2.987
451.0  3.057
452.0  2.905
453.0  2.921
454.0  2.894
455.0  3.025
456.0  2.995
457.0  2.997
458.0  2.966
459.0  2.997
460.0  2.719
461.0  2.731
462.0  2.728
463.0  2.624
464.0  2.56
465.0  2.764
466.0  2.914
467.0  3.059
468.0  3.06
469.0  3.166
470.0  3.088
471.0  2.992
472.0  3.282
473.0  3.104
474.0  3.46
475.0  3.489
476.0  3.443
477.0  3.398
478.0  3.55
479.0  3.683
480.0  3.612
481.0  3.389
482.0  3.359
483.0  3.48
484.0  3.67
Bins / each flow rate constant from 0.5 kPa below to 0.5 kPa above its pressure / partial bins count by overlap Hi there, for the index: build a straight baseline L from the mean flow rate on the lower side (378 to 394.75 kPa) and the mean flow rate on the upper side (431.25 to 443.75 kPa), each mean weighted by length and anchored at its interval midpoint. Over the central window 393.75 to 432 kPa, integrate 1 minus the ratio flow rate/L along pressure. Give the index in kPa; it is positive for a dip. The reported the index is 4.0 kPa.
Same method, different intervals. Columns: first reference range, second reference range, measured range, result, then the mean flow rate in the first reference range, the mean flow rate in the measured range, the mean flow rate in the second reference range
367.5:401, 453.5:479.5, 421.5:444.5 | 2.0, 2.36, 2.54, 3.06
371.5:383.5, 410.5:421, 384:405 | -3.9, 2.24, 2.54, 2.04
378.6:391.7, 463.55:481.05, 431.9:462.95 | 1.0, 2.36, 2.88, 3.22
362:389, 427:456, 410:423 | 2.7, 2.2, 2.03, 2.8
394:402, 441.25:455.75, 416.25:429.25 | 3.5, 2.66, 2.03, 2.92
